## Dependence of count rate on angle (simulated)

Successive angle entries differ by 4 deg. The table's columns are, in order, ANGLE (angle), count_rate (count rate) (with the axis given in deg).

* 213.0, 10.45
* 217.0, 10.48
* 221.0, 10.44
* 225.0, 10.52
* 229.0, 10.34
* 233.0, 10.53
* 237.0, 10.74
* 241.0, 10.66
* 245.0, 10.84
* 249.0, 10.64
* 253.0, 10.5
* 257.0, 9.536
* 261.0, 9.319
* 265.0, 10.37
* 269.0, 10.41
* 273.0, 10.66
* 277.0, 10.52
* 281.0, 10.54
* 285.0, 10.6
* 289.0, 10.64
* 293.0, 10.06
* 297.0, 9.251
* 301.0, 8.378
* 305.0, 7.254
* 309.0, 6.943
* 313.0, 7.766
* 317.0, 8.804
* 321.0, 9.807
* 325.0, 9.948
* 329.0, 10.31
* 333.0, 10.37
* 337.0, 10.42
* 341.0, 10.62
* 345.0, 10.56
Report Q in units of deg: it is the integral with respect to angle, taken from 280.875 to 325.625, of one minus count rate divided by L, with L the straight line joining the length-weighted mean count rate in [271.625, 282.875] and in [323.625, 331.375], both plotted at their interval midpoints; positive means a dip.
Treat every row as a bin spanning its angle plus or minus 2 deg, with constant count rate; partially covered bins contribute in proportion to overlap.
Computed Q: 5.51 deg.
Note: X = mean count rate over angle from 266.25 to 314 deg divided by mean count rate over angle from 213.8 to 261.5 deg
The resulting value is 0.91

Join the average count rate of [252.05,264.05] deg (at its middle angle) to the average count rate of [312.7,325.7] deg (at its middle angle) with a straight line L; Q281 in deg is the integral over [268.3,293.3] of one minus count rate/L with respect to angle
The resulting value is -2.6 deg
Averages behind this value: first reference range 9.77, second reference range 9.17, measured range 10.5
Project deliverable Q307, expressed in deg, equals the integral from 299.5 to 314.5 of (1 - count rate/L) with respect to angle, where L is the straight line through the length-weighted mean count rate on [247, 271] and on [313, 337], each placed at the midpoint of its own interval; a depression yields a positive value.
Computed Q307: 3.5 deg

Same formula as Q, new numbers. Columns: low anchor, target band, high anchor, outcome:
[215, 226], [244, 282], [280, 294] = 0.6 deg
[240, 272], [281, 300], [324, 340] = 0.4 deg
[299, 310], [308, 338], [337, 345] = -0.7 deg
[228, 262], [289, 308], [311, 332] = 1.7 deg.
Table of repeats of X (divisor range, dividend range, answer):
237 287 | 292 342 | 0.88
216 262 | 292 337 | 0.87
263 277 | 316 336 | 0.95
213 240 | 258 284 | 0.98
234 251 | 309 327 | 0.83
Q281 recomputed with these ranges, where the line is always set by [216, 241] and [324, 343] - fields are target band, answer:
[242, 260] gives 0.3 deg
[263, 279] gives -0.1 deg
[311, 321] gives 1.7 deg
